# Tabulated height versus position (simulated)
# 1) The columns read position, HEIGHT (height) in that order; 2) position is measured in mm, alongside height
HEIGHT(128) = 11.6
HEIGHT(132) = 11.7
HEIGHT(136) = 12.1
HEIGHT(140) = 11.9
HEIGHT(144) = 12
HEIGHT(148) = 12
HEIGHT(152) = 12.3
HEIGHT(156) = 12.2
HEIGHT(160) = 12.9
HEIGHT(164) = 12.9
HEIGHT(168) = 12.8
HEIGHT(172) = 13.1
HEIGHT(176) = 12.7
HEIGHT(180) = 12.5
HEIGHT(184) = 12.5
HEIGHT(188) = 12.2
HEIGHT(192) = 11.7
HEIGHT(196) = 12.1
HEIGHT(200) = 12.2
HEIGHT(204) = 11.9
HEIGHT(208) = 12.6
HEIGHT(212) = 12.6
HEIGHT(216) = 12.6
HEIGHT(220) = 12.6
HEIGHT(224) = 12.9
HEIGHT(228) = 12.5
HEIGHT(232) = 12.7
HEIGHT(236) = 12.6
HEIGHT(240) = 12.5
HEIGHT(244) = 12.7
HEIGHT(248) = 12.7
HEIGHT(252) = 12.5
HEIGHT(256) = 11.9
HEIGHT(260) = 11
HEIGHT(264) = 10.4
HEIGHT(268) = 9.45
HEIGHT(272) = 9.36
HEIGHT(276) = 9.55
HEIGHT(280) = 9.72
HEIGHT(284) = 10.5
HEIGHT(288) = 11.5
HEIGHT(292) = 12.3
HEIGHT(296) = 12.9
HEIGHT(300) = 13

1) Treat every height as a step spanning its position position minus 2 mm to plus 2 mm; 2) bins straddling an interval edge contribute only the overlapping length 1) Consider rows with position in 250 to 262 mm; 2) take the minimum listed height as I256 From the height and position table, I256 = 11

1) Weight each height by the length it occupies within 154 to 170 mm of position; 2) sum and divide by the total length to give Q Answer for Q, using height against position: 12.7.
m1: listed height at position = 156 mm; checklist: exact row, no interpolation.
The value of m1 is 12.2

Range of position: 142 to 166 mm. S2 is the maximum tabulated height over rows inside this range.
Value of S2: 12.9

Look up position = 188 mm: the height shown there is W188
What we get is 12.2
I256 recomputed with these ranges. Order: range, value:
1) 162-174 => 12.8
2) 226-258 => 11.9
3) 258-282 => 9.36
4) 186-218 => 11.7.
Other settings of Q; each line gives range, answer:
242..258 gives 12.4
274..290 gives 10.3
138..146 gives 11.9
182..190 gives 12.3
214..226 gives 12.7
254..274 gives 10.4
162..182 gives 12.8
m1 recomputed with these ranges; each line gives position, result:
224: 12.9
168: 12.8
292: 12.3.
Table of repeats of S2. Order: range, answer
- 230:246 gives 12.7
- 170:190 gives 13.1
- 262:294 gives 12.3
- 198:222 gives 12.6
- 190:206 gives 12.2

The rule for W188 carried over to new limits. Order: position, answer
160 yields 12.9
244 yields 12.7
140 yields 11.9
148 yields 12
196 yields 12.1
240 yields 12.5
